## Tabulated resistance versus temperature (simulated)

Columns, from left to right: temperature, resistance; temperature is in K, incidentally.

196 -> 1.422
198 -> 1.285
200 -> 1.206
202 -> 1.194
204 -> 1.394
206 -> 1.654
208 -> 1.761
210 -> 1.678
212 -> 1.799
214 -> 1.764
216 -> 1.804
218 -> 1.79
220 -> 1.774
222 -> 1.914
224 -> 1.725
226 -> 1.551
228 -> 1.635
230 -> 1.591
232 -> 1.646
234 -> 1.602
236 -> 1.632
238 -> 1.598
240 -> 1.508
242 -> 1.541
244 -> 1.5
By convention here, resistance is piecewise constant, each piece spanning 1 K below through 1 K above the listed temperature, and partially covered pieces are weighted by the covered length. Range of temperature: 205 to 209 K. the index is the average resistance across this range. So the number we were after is 1.71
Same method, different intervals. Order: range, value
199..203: 1.2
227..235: 1.62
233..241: 1.58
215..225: 1.8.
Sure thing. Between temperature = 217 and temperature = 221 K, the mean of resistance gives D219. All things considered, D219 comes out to 1.78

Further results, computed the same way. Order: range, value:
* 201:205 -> 1.29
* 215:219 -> 1.8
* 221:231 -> 1.68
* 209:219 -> 1.77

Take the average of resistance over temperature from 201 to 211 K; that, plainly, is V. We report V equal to 1.54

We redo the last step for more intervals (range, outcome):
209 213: 1.74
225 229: 1.59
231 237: 1.63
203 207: 1.52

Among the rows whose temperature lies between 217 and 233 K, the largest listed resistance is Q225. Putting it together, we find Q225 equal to 1.914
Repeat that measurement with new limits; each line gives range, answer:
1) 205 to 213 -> 1.799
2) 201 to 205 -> 1.394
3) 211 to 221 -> 1.804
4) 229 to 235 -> 1.646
